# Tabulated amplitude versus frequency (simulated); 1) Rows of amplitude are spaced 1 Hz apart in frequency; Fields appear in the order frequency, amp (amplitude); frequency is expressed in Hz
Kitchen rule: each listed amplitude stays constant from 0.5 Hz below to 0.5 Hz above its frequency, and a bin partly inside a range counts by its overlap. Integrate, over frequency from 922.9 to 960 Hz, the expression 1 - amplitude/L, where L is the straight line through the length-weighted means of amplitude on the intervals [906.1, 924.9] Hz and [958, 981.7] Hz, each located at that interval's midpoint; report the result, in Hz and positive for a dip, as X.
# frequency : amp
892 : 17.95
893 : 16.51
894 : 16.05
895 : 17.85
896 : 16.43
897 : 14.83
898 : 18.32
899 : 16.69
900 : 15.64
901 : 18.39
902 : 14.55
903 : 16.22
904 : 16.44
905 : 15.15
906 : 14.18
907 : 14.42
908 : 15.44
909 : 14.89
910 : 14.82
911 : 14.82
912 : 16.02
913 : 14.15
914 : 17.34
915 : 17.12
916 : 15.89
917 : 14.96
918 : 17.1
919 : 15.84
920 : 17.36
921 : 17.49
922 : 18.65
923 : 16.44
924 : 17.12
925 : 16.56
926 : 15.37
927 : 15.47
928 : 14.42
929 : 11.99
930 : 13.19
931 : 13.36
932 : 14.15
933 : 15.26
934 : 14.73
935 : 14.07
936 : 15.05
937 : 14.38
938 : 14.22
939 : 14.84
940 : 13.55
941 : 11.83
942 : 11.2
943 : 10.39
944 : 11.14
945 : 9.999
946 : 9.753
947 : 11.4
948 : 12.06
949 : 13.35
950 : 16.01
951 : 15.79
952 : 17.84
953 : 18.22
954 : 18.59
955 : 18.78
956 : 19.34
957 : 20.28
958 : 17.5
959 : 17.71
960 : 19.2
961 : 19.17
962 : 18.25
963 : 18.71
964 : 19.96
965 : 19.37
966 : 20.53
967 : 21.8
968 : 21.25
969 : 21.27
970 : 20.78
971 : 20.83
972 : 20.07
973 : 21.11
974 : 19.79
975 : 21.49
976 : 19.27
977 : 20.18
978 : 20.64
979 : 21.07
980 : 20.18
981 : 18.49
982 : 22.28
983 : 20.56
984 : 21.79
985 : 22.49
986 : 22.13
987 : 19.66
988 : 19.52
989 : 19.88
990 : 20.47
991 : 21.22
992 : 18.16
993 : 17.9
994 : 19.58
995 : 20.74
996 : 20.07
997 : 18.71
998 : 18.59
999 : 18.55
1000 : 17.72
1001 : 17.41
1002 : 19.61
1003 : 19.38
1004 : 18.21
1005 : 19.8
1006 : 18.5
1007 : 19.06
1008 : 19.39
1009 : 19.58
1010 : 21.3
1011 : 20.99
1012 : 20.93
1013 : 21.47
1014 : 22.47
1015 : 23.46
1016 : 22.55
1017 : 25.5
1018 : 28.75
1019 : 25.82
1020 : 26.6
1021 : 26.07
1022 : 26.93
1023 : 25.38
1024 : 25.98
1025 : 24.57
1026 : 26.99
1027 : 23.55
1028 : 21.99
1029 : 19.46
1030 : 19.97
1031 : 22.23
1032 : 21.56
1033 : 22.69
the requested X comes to 6.6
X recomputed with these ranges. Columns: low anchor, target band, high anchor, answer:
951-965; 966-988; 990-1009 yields -2.3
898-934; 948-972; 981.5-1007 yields -1.1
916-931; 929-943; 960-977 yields 2.7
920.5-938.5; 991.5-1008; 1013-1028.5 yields 2.8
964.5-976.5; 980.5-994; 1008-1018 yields 0.6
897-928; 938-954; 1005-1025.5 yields 4.4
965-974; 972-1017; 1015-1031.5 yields 4.6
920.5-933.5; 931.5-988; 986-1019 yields 0.2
